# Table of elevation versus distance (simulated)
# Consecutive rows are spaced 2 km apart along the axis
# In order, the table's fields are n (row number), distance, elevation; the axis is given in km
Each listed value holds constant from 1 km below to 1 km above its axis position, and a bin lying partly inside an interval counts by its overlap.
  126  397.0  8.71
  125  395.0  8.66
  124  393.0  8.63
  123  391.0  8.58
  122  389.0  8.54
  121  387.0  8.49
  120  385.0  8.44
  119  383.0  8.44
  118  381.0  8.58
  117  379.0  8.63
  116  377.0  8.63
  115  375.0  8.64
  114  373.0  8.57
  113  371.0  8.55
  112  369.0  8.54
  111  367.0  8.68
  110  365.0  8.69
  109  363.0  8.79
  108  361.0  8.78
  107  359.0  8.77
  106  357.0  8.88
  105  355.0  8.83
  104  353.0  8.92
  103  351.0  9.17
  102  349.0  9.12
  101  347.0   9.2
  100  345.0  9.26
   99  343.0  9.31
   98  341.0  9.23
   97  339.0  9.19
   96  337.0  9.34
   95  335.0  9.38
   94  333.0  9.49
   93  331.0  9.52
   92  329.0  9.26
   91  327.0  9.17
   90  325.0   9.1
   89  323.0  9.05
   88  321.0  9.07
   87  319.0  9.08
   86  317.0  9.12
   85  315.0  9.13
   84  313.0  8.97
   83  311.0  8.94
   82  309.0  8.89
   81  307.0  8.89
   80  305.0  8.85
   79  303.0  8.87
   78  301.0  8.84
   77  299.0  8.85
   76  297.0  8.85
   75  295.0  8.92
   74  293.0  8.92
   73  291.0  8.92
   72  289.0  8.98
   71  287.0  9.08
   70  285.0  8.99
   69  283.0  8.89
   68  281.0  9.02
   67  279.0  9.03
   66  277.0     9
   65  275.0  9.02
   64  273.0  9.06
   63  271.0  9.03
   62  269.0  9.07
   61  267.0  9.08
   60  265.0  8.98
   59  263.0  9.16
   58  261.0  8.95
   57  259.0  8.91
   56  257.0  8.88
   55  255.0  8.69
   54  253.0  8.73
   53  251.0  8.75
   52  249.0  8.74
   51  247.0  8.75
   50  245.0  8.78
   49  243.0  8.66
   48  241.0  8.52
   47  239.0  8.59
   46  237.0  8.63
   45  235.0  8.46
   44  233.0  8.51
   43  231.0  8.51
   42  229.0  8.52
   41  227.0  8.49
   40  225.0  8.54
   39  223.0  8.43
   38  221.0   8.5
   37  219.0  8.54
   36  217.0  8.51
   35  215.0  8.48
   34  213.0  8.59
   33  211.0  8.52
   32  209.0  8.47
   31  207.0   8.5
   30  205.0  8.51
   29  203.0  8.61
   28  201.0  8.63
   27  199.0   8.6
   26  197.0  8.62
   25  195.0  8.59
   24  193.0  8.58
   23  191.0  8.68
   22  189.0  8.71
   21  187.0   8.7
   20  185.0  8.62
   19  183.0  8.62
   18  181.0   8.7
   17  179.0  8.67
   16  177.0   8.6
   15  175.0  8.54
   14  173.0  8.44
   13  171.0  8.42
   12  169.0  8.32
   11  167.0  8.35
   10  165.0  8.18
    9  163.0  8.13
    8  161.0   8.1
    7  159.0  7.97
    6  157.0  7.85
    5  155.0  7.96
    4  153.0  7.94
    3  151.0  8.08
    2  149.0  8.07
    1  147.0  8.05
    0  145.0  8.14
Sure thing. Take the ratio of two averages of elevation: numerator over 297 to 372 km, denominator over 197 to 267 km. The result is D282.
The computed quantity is 1.04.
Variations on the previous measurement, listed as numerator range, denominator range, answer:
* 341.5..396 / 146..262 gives 1.03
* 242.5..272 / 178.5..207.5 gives 1.03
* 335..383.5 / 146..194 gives 1.06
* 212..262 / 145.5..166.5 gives 1.07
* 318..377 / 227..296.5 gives 1.02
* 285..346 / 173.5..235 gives 1.06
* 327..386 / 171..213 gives 1.04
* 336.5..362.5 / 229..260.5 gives 1.05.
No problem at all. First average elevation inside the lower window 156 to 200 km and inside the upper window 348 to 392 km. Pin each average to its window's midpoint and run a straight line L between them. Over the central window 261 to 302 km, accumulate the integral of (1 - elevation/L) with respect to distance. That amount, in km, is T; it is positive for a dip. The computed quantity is -1.9 km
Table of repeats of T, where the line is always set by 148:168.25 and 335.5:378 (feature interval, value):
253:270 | -0.9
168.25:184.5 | -0.8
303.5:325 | -0.7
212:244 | -0.6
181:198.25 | -0.9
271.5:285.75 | -0.7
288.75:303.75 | -0.4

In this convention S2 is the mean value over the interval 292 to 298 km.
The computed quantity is 8.9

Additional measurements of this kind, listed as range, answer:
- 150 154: 8.01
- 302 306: 8.86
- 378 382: 8.61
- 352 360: 8.85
